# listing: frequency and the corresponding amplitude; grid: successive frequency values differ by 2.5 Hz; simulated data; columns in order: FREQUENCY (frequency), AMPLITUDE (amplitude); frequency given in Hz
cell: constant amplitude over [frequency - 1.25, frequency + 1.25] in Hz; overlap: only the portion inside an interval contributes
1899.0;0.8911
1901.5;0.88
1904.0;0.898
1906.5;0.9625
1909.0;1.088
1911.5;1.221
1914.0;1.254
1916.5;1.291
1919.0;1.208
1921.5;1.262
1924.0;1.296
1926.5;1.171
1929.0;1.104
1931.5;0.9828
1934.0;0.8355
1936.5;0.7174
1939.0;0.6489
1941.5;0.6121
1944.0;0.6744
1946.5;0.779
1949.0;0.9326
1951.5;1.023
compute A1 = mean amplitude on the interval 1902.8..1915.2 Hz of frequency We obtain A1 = 1.08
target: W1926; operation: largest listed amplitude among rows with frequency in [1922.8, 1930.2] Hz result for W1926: 1.296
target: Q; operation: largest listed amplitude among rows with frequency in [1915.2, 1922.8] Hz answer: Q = 1.291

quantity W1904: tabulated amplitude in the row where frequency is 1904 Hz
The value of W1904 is 0.898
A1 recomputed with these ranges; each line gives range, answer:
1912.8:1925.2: 1.26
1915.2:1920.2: 1.25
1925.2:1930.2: 1.14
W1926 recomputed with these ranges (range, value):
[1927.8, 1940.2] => 1.104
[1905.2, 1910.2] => 1.088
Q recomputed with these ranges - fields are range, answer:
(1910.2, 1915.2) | 1.254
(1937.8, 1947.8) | 0.779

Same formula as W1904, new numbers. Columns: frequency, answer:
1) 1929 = 1.104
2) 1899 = 0.8911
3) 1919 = 1.208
